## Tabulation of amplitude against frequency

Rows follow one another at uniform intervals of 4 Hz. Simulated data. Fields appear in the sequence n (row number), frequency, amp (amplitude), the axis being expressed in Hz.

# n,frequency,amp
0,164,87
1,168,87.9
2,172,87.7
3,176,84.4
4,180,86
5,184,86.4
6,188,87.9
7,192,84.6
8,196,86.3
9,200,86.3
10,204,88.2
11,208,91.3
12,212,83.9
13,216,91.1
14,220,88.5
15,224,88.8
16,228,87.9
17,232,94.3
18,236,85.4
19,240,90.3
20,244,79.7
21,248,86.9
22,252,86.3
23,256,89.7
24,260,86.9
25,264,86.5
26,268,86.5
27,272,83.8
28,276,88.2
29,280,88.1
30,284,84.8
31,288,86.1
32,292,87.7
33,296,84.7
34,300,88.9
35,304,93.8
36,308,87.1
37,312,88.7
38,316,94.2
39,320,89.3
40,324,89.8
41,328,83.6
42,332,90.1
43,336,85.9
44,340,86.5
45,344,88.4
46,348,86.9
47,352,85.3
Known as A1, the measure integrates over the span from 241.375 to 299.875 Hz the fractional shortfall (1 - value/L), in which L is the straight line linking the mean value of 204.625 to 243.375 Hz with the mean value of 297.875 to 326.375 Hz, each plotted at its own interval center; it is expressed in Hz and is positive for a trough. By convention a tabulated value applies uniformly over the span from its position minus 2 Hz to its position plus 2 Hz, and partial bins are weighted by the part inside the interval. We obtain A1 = 2.1 Hz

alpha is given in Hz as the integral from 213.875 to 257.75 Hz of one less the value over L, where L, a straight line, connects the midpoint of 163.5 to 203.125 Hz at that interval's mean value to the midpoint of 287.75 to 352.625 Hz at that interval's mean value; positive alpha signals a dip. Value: -0.47 Hz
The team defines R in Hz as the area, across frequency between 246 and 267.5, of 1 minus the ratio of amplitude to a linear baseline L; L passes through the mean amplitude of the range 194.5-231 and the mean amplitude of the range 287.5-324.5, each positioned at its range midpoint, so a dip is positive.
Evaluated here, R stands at 0.3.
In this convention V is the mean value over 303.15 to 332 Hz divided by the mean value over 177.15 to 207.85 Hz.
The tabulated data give 1.03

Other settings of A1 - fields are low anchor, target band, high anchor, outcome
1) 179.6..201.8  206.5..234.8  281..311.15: -0.8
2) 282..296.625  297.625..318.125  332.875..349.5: -1.0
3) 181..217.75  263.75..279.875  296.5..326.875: 0.4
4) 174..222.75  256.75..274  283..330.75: 0.3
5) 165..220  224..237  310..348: -0.3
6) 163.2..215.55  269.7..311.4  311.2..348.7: 0.3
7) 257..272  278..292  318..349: 0.0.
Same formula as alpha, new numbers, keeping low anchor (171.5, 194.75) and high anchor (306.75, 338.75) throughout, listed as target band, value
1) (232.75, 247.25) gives 0.2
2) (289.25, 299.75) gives 0.2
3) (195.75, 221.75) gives -0.5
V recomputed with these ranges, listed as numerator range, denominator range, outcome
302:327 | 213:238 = 1.01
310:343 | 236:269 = 1.02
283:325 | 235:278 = 1.03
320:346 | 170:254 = 1.00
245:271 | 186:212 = 0.99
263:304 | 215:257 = 0.99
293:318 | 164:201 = 1.04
